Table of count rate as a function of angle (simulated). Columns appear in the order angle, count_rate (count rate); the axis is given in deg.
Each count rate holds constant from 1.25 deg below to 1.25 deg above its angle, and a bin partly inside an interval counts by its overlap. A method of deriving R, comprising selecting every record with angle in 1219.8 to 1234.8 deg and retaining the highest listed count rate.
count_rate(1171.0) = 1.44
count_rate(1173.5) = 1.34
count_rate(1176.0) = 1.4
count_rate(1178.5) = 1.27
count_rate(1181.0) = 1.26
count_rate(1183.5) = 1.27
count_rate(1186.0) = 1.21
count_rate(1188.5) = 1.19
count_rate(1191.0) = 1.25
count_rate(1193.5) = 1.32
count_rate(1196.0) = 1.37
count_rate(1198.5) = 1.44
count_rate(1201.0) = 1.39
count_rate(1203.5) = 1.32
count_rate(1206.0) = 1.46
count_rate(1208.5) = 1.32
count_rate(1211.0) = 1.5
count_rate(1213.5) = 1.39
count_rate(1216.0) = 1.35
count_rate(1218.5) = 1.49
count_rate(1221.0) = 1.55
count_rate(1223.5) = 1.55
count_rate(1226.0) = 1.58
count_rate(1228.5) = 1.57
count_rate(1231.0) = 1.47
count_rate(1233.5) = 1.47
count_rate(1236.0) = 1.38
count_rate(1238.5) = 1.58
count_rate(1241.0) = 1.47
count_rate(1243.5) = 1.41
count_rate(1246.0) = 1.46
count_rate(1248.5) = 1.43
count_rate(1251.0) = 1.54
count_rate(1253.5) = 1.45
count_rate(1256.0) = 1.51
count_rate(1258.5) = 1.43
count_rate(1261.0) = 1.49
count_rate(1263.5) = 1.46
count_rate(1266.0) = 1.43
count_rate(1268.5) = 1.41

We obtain 1.58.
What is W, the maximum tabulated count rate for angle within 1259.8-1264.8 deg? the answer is 1.49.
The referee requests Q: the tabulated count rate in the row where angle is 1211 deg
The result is 1.5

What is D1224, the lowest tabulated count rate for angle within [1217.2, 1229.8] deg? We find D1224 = 1.49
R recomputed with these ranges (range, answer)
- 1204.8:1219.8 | 1.5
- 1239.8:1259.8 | 1.54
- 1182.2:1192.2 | 1.27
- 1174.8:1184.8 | 1.4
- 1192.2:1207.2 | 1.46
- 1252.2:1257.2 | 1.51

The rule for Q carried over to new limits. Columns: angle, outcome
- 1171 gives 1.44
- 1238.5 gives 1.58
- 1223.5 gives 1.55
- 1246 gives 1.46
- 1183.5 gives 1.27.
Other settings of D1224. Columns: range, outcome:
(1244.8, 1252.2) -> 1.43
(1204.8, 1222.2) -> 1.32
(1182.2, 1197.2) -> 1.19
